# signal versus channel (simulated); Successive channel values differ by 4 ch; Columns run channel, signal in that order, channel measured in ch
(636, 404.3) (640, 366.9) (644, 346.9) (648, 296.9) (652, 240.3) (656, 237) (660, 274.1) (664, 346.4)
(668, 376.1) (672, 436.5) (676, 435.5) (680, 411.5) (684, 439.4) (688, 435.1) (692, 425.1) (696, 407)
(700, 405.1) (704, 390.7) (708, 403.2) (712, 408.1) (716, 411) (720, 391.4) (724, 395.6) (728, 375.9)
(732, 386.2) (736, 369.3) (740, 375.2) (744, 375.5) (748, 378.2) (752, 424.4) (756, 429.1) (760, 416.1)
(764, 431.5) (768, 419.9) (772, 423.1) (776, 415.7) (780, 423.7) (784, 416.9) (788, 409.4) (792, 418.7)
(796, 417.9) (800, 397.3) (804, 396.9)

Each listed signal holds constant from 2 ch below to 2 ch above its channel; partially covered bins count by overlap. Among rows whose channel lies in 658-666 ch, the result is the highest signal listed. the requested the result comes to 346.4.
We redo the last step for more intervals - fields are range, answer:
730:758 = 429.1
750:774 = 431.5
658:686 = 439.4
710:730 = 411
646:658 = 296.9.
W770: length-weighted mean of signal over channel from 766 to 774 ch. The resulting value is 422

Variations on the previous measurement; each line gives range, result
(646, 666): 279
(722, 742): 380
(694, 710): 402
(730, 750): 377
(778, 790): 417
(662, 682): 401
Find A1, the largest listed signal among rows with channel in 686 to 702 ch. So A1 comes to 435.1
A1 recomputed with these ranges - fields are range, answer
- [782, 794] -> 418.7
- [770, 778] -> 423.1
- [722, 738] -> 395.6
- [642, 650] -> 346.9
